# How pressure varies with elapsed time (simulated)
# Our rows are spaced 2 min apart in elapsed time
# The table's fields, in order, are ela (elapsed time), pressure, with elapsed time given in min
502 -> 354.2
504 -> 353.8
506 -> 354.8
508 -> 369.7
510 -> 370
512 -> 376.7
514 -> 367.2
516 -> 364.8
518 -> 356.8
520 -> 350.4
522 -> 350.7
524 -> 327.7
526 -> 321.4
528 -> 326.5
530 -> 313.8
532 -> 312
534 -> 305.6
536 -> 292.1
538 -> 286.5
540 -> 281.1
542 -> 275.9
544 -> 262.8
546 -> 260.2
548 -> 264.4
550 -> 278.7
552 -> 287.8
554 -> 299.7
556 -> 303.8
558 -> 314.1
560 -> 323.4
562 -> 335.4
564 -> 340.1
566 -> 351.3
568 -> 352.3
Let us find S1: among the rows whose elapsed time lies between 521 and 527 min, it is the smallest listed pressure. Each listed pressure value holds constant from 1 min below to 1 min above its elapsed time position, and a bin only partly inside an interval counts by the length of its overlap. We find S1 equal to 321.4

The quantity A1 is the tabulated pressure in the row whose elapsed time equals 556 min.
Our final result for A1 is 303.8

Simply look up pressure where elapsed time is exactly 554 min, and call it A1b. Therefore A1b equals 299.7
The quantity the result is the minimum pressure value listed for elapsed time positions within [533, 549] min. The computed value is 260.2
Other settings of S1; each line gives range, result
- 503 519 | 353.8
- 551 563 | 287.8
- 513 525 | 327.7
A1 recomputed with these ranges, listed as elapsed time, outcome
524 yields 327.7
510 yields 370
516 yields 364.8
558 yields 314.1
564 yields 340.1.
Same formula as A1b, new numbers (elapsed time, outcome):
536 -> 292.1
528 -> 326.5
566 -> 351.3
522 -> 350.7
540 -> 281.1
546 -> 260.2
